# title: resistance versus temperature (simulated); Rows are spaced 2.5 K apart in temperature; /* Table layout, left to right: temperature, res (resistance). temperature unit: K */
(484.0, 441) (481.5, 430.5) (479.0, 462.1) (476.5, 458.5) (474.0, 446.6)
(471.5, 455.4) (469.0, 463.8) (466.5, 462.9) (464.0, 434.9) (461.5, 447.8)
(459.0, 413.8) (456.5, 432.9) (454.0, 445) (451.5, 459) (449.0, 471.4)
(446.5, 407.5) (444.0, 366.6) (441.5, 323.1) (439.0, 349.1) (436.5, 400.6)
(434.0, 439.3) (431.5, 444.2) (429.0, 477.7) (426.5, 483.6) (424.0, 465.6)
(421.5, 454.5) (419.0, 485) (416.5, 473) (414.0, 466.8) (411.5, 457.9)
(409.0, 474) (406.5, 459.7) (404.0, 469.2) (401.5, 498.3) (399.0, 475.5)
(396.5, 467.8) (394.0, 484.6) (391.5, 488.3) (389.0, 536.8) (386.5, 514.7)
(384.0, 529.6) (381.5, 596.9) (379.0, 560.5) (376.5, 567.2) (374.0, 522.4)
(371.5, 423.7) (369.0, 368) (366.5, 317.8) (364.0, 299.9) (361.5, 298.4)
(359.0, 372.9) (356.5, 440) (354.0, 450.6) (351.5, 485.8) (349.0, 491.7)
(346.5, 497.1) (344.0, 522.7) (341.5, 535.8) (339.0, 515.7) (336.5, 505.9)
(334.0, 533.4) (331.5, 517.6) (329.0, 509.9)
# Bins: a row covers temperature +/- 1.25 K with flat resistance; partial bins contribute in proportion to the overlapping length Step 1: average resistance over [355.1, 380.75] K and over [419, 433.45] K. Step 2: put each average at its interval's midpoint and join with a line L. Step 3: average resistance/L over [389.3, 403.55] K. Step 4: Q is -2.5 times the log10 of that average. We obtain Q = -0.10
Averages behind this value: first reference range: 421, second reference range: 466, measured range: 486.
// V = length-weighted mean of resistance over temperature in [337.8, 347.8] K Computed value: 518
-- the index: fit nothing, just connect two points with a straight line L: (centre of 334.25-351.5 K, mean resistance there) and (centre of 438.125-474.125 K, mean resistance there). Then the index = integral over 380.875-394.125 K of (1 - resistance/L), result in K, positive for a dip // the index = -1.3 K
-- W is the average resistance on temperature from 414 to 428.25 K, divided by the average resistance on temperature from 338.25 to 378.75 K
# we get 1.1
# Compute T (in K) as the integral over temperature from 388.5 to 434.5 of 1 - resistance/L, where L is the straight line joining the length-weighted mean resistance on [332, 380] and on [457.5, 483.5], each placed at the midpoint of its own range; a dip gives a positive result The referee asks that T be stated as -2.0 K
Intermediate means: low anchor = 459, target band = 473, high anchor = 447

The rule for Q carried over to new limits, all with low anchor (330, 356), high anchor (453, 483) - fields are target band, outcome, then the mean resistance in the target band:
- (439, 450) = 0.18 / 385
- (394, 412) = 0.01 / 473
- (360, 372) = 0.41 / 337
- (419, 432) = -0.01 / 468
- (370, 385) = -0.09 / 531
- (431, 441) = 0.16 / 399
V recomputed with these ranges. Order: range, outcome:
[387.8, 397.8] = 494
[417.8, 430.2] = 473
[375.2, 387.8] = 554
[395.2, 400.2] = 472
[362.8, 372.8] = 353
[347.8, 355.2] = 476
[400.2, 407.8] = 476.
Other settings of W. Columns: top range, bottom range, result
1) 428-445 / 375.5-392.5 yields 0.74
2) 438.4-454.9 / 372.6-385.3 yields 0.73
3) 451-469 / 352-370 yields 1.20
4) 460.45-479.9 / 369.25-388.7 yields 0.87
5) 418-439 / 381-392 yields 0.85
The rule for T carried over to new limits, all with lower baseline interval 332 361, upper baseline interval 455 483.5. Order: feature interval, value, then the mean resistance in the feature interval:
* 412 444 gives 1.56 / 436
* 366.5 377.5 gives 0.55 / 451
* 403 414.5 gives -0.03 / 465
